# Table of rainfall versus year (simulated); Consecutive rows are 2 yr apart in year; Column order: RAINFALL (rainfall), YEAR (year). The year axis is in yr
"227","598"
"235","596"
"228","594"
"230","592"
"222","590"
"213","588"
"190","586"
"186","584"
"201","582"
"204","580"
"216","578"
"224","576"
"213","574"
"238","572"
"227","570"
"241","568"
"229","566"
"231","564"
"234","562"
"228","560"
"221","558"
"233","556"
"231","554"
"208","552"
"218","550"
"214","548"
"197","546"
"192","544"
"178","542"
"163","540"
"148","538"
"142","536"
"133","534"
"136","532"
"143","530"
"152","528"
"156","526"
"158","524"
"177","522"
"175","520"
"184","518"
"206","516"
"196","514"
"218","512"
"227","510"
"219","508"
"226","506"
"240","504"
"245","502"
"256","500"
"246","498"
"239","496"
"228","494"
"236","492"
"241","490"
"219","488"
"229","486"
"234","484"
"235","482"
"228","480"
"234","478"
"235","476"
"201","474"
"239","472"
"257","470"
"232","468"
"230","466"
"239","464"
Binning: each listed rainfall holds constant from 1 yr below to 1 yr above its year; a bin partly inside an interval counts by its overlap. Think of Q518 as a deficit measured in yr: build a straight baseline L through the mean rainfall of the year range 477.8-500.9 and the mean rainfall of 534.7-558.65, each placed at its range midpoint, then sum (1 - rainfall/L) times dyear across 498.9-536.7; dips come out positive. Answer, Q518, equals 4.7 yr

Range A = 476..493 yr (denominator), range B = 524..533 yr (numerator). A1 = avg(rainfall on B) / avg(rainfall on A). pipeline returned 0.64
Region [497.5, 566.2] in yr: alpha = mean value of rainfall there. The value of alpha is 198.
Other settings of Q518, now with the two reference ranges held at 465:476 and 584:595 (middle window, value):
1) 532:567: 3.4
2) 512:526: 2.6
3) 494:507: -0.8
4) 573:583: 0.2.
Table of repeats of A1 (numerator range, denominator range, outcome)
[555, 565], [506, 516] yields 1.07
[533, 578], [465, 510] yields 0.88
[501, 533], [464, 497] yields 0.82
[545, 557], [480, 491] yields 0.94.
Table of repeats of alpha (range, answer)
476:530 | 215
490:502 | 241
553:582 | 226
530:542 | 147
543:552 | 206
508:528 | 188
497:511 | 237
